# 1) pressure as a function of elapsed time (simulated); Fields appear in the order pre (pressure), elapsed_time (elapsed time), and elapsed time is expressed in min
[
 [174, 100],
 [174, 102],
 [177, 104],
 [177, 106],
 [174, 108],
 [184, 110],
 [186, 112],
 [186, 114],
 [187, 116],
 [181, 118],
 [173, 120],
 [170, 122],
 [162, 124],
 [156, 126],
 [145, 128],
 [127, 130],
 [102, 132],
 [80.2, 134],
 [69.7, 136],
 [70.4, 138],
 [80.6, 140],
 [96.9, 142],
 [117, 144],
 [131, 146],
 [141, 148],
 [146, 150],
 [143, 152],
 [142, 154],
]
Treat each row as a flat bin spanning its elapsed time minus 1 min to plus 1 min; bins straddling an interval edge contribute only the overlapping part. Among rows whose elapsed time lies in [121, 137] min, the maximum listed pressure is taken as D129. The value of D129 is 170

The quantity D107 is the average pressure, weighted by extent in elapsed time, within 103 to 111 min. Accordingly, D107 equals 178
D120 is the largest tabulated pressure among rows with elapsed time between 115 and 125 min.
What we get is 187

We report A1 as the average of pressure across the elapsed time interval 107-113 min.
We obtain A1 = 181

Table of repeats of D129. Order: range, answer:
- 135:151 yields 146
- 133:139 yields 80.2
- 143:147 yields 131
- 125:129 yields 156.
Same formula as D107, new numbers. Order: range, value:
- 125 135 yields 122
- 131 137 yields 84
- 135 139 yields 70.1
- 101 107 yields 176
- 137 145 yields 91.2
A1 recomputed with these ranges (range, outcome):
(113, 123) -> 179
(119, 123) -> 172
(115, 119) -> 184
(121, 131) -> 152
